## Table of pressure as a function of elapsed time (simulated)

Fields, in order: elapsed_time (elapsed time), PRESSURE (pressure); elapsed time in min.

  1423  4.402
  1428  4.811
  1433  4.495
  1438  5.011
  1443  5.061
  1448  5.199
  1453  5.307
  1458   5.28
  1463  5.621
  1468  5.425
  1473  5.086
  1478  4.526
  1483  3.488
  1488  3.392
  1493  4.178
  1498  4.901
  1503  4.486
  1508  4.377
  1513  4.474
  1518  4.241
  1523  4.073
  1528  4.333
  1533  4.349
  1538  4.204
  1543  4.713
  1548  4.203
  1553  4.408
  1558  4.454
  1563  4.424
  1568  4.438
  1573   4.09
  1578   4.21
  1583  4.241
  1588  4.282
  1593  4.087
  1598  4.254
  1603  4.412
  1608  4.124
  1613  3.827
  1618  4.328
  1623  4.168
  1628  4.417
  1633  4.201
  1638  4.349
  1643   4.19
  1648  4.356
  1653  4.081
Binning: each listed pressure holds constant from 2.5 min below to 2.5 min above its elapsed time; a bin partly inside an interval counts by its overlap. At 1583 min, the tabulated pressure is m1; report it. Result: 4.241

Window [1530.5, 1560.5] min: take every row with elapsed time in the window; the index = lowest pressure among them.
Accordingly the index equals 4.203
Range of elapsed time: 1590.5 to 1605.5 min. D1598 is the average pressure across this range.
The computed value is 4.25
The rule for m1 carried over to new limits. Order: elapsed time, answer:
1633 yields 4.201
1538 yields 4.204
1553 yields 4.408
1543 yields 4.713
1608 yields 4.124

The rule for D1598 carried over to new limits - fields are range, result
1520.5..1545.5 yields 4.33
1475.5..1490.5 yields 3.8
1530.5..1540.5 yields 4.28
